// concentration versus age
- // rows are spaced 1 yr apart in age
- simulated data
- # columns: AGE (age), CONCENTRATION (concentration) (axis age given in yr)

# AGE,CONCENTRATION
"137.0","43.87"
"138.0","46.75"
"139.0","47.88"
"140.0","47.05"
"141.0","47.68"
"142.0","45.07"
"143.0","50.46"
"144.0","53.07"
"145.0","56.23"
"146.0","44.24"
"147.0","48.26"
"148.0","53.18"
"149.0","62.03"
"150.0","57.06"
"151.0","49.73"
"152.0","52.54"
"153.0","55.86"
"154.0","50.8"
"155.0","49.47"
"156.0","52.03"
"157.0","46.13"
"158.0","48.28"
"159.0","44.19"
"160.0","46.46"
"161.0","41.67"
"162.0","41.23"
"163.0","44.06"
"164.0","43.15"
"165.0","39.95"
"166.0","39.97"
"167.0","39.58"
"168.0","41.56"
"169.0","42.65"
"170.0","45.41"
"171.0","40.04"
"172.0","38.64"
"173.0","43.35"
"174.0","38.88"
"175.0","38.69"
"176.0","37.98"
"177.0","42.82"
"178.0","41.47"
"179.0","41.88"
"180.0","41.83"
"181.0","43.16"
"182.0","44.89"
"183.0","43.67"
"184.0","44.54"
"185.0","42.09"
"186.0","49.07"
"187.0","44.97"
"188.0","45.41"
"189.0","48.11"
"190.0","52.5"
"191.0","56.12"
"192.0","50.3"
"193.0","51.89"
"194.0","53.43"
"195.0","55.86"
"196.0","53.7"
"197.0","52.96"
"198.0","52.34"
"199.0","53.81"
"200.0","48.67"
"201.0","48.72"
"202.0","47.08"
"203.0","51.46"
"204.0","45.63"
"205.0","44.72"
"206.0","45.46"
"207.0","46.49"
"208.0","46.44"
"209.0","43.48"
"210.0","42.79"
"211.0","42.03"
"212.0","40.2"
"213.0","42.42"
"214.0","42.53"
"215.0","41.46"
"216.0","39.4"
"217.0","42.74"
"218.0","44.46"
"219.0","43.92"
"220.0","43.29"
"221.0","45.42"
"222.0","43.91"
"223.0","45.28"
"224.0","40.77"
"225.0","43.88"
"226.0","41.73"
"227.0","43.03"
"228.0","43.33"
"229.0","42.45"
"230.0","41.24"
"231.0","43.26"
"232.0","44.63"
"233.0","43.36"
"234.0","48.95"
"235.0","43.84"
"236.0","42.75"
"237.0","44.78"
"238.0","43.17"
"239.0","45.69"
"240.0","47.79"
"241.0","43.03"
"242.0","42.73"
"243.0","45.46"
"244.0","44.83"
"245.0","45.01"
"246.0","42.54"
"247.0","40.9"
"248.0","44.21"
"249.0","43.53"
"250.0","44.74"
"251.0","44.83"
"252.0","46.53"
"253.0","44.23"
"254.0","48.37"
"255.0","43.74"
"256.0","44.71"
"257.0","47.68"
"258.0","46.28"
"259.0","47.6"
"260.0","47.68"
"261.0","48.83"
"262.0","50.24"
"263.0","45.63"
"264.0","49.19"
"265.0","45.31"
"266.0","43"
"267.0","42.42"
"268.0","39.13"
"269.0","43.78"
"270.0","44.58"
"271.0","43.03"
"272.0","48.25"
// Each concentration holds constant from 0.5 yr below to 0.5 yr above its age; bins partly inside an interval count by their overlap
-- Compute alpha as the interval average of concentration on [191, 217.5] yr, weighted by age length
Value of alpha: 47.3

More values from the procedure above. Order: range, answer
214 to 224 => 43.2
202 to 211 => 45.7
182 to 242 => 45.8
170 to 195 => 45.1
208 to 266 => 44.3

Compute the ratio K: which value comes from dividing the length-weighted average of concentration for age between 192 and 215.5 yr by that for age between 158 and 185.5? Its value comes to 1.1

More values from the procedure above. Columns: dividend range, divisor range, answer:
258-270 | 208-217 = 1.09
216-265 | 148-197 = 0.96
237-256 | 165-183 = 1.08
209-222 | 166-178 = 1.04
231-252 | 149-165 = 0.92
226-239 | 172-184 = 1.05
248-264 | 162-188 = 1.10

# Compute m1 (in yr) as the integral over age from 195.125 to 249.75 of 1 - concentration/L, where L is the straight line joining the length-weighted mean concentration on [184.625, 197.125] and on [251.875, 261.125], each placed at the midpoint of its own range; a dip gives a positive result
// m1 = 4.2 yr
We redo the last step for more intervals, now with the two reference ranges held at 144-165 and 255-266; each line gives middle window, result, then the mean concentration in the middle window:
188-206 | -0.9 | 50.7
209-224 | 1.6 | 42.8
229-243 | 1.0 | 44.2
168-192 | 2.3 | 43.9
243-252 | 0.6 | 44.1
